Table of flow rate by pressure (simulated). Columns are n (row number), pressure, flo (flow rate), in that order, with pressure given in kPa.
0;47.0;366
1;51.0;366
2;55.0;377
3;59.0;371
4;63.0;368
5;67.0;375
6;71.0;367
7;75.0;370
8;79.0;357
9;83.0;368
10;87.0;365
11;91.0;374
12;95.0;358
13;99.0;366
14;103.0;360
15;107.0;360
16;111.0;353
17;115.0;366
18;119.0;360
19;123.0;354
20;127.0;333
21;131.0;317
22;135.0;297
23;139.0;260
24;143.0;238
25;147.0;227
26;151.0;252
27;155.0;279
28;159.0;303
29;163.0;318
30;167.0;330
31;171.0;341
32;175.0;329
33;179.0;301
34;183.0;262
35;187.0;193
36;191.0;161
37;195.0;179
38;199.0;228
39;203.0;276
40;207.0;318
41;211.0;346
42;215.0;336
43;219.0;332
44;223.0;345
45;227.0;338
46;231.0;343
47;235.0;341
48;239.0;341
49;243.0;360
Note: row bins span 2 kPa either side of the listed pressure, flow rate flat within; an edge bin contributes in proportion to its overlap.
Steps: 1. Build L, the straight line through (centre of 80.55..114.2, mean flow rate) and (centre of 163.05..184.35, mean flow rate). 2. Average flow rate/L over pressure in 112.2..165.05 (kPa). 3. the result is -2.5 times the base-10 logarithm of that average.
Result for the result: 0.12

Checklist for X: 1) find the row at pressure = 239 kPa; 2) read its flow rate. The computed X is 341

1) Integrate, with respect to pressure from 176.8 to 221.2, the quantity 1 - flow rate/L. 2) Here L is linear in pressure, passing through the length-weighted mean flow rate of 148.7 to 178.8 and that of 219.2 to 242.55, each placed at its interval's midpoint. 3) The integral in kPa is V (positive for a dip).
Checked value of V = 8.0 kPa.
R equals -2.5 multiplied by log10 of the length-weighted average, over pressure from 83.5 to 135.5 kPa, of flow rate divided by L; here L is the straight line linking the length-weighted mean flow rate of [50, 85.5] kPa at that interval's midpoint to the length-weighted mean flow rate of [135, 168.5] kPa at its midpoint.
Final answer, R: -0.10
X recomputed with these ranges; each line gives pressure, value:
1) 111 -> 353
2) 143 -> 238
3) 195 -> 179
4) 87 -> 365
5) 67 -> 375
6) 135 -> 297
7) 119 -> 360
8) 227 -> 338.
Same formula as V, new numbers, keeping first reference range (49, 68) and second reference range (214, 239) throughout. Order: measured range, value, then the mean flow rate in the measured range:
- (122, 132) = 0.7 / 334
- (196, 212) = 2.9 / 282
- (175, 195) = 6.5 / 234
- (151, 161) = 2.0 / 283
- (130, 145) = 3.4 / 275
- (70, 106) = 0.1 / 365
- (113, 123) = 0.0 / 361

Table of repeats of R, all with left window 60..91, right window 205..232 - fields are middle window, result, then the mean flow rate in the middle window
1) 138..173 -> 0.228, 284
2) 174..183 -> 0.147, 302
